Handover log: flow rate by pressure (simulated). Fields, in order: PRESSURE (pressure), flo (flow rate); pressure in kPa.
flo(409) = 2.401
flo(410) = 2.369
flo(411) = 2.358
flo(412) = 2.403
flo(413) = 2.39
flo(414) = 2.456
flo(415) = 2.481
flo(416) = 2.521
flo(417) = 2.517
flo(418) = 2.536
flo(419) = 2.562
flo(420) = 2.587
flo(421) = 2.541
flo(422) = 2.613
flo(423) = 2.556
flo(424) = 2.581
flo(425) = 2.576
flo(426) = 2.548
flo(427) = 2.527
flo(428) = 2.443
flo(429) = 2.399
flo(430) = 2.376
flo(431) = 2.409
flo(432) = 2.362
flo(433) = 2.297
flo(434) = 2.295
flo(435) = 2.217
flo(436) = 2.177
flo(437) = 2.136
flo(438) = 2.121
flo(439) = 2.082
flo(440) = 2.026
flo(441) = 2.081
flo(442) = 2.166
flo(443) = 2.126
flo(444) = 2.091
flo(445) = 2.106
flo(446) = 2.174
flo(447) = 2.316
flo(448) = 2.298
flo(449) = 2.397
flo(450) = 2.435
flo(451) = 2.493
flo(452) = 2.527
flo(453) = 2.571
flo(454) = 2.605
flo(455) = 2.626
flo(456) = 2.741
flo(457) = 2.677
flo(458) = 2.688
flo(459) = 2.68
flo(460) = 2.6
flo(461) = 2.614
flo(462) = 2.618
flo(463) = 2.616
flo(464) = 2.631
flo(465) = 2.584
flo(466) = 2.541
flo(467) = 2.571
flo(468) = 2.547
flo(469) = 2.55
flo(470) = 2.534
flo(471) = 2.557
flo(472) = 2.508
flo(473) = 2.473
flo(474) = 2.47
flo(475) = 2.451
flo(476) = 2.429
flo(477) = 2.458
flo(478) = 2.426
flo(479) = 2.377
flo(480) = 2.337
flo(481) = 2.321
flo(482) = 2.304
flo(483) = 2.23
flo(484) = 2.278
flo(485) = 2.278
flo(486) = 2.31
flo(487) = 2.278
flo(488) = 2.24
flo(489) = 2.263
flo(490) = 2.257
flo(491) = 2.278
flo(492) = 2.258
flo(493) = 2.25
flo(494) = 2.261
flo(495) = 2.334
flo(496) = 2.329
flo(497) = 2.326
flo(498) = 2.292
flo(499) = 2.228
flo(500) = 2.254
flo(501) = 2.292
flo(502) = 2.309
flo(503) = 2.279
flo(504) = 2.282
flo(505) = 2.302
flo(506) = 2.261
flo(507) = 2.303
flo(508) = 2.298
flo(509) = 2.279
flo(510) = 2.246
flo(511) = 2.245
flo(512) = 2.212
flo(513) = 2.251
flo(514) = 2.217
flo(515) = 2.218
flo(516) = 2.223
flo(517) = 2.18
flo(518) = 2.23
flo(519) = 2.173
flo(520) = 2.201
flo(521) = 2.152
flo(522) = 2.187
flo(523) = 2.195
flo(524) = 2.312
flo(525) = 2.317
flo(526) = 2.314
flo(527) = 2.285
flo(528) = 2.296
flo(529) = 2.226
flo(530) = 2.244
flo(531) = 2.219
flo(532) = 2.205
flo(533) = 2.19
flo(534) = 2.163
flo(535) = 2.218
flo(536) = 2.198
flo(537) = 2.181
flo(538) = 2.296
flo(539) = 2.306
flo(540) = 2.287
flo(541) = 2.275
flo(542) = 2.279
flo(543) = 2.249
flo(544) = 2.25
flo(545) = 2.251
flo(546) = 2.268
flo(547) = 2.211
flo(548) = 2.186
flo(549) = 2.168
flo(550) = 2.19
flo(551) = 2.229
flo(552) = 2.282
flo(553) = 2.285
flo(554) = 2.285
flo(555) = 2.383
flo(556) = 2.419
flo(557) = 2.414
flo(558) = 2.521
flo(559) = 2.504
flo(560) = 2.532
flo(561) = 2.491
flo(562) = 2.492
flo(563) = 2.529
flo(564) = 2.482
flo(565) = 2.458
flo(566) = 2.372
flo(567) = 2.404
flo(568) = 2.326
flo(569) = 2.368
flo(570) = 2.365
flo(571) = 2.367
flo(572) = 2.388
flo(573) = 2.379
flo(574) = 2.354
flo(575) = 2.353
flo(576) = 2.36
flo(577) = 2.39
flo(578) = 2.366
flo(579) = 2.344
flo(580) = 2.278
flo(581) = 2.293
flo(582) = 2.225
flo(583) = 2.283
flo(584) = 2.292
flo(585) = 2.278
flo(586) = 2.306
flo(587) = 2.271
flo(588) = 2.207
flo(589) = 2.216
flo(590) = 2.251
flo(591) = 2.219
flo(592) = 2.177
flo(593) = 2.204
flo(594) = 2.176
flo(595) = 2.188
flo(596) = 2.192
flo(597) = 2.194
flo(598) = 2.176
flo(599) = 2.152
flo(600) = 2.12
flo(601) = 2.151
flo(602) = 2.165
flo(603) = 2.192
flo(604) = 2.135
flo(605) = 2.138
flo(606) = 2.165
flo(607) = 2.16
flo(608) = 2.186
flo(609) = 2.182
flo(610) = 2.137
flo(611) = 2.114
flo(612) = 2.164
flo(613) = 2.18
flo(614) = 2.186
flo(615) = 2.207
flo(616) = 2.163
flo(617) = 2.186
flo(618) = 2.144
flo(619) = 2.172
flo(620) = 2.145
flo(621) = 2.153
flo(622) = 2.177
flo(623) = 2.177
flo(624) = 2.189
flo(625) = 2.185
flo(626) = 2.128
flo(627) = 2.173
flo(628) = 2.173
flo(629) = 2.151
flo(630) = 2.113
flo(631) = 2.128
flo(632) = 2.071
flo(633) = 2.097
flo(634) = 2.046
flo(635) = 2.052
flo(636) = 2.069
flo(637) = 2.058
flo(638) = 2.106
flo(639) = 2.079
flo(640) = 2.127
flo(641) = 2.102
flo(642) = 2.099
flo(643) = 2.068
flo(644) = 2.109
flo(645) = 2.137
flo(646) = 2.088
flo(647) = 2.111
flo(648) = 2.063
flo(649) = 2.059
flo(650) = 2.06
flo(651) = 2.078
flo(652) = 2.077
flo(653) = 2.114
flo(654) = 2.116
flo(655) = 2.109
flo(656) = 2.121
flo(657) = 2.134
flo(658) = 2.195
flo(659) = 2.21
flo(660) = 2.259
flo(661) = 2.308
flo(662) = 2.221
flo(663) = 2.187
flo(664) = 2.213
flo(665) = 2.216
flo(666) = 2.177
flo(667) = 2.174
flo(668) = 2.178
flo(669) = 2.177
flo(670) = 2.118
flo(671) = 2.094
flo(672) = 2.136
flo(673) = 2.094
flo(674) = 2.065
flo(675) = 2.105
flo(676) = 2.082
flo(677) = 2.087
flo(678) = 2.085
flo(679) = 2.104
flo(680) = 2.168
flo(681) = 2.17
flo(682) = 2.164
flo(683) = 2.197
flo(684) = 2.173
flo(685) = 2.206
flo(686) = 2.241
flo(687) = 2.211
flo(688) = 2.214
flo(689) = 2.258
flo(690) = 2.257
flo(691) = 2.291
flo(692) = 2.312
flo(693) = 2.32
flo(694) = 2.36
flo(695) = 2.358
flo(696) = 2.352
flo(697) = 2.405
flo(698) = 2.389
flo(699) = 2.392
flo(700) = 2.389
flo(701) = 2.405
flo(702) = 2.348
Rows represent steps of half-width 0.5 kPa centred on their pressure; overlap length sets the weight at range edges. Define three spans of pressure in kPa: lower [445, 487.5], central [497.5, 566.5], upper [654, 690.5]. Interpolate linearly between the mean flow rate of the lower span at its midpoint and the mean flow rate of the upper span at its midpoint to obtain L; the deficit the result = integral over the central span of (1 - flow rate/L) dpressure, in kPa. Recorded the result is 2.7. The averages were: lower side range 2.47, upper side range 2.17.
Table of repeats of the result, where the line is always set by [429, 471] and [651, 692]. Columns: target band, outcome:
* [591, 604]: 0.4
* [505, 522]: 0.8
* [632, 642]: 0.6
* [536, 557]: 0.3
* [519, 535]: 0.6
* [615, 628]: 0.3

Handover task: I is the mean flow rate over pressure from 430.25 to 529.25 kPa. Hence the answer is 2.34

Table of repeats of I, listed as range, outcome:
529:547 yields 2.24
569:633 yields 2.21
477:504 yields 2.29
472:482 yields 2.41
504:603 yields 2.28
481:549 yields 2.25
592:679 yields 2.14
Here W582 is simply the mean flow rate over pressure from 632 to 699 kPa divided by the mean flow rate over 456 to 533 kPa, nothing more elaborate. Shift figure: 0.9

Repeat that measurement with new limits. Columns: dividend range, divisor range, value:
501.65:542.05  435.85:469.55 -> 0.93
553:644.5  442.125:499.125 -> 0.93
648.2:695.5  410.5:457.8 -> 0.91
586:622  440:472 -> 0.88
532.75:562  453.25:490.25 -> 0.93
